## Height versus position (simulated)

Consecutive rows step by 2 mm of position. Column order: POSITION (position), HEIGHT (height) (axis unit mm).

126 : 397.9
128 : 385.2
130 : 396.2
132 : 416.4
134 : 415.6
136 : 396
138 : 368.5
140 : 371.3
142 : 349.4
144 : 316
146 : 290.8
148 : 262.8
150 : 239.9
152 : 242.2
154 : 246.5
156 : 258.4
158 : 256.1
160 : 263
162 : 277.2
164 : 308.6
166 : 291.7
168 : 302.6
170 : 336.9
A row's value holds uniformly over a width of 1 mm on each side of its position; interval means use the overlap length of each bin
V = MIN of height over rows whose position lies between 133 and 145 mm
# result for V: 316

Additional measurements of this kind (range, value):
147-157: 239.9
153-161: 246.5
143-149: 262.8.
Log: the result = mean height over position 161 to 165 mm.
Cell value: 293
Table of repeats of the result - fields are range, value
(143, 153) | 270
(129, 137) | 406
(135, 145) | 360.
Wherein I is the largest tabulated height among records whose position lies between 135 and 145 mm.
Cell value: 396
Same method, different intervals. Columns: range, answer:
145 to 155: 290.8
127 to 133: 416.4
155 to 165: 308.6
